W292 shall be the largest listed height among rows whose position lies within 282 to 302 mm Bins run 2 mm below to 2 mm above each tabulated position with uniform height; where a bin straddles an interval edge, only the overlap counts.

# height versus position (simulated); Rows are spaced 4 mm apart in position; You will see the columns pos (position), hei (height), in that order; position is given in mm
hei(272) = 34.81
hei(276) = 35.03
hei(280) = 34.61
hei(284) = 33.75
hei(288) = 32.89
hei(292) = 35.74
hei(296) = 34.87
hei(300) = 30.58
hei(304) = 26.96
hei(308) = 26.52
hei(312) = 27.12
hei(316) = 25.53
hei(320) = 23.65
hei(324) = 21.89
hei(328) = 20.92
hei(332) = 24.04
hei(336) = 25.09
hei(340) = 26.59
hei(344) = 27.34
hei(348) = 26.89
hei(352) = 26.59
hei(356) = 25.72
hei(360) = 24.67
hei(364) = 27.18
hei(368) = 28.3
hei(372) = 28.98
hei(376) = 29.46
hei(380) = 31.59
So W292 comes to 35.74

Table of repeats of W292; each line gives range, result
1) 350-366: 27.18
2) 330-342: 26.59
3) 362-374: 28.98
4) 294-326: 34.87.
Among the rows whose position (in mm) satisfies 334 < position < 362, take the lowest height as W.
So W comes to 24.67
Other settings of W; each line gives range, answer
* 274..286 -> 33.75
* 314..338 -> 20.92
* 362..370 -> 27.18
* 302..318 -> 25.53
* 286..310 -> 26.52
